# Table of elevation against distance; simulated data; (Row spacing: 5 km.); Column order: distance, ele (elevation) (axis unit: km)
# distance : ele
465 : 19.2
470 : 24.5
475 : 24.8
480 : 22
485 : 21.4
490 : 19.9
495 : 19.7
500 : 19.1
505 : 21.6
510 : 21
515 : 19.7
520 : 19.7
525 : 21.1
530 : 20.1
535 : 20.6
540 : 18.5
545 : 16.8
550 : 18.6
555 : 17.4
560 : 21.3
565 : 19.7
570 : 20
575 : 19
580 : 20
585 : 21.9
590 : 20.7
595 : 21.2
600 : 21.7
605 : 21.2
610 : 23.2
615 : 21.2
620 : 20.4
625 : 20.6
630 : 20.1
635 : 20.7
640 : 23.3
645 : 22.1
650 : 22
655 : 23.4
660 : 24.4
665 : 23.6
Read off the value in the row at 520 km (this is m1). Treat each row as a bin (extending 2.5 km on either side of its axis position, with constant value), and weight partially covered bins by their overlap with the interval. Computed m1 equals 19.7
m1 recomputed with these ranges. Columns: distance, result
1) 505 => 21.6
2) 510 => 21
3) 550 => 18.6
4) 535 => 20.6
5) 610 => 23.2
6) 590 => 20.7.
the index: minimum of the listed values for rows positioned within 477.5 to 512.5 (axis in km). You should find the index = 19.1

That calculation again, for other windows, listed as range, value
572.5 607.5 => 19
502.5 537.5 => 19.7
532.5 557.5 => 16.8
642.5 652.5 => 22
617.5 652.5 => 20.1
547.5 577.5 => 17.4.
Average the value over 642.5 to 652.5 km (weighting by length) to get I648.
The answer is 22.1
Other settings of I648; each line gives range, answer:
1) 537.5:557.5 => 17.8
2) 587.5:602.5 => 21.2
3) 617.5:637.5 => 20.4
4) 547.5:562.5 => 19.1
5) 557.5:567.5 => 20.5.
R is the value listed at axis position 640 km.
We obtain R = 23.3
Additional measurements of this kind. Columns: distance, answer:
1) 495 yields 19.7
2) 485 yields 21.4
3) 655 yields 23.4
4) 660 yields 24.4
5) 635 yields 20.7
